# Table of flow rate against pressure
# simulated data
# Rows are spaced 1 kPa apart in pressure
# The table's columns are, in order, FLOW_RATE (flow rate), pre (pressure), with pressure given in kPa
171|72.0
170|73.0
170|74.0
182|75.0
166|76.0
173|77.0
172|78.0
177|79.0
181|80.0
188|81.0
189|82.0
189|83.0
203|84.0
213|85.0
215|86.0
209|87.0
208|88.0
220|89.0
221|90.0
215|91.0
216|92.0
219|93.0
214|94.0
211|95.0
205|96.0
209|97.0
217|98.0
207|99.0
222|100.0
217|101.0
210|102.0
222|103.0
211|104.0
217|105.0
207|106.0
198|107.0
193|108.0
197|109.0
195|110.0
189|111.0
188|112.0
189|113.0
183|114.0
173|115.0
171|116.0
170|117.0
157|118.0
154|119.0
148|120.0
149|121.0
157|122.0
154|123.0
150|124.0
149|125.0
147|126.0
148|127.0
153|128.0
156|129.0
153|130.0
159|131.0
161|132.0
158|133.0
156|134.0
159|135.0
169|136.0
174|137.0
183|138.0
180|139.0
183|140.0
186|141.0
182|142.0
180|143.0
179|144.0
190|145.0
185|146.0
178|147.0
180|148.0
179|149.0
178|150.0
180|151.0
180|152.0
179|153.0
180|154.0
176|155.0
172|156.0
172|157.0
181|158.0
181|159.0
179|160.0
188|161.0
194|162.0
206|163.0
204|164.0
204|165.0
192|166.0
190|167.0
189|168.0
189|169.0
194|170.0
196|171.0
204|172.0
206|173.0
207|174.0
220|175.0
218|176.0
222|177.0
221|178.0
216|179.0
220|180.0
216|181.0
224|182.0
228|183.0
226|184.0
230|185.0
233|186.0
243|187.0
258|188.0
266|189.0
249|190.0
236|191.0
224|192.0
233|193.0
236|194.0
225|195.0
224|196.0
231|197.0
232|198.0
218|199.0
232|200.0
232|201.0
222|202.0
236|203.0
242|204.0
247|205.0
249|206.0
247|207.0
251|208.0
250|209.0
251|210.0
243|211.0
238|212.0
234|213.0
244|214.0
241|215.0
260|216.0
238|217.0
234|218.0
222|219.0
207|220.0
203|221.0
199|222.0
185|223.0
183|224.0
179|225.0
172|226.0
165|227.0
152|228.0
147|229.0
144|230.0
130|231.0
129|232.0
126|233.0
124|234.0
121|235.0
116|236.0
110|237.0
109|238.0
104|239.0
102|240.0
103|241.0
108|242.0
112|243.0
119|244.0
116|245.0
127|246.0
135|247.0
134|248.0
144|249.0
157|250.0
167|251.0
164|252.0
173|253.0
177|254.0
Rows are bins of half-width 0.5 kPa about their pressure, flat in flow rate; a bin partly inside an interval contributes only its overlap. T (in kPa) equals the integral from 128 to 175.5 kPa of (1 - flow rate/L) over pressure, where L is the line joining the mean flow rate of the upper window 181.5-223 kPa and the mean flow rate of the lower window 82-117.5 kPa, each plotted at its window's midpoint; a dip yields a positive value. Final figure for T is 8.12 kPa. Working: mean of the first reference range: 204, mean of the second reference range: 234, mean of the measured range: 182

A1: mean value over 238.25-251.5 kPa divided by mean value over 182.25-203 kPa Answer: 0.53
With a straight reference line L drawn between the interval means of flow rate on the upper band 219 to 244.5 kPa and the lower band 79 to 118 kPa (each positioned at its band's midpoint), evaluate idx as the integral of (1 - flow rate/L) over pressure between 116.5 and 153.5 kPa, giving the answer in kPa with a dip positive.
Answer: 3.64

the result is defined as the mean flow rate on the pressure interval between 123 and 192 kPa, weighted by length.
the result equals 191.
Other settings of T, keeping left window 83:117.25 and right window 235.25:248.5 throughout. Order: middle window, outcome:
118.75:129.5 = 2.2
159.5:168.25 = -1.6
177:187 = -4.7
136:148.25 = -0.2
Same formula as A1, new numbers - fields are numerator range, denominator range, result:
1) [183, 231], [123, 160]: 1.30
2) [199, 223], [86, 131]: 1.24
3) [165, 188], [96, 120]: 1.10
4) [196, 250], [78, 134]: 0.98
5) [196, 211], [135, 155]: 1.33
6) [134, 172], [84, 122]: 0.92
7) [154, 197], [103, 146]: 1.22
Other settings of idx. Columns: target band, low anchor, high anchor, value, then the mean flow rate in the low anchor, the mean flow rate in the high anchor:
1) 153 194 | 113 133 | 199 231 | -4.08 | 158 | 216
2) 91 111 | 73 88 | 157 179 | -2.01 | 188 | 199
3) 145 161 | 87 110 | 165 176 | 1.84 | 211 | 200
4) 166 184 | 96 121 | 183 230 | 0.43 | 193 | 225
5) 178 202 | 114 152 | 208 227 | -3.34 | 167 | 221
